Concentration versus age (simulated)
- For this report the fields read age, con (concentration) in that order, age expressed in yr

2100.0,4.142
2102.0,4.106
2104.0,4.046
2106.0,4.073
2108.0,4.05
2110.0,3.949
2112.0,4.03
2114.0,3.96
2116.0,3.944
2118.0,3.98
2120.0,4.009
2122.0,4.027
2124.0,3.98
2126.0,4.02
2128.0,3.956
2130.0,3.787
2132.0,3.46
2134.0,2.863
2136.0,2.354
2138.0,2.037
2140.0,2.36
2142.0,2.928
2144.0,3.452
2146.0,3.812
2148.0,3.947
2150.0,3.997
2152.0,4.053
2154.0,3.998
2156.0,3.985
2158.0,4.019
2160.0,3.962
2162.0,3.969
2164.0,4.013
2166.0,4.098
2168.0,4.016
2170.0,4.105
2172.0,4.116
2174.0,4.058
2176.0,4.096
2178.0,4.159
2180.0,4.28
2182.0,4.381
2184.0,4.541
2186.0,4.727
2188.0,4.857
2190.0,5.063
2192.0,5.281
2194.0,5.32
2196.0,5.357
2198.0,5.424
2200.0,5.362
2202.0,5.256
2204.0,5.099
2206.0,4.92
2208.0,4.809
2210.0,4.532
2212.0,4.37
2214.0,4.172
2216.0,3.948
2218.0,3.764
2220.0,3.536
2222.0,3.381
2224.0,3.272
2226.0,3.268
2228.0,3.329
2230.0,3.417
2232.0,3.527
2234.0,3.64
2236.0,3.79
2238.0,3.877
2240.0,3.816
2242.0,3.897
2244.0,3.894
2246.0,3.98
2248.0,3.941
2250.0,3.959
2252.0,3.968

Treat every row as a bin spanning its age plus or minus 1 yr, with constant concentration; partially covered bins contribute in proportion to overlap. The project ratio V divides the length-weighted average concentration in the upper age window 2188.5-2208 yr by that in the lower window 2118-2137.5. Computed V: 1.5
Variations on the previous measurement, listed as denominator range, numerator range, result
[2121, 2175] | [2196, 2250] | 1.12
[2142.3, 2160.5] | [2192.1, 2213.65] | 1.30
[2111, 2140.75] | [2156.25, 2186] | 1.18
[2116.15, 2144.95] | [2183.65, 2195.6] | 1.48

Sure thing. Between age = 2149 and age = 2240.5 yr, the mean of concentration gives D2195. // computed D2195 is 4.24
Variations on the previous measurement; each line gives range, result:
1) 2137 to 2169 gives 3.67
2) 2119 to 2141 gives 3.35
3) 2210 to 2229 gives 3.72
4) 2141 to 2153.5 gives 3.71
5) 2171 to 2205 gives 4.79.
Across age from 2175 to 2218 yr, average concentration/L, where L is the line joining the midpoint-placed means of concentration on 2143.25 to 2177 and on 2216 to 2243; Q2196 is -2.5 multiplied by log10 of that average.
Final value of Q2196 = -0.245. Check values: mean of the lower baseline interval 3.99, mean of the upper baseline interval 3.59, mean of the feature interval 4.74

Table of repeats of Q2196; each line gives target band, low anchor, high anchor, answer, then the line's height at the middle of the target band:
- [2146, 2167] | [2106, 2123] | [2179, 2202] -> 0.14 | 4.54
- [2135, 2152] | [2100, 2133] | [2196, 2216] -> 0.32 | 4.24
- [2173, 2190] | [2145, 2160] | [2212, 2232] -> -0.16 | 3.82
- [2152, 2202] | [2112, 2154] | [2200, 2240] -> -0.18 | 3.8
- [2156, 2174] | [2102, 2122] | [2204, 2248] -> -0.02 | 3.96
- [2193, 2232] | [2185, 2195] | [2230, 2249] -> 0.05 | 4.48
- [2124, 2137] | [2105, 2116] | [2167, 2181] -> 0.17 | 4.04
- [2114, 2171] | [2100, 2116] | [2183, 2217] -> 0.18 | 4.35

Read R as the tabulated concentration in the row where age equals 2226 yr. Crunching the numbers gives 3.268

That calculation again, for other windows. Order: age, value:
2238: 3.877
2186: 4.727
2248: 3.941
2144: 3.452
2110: 3.949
